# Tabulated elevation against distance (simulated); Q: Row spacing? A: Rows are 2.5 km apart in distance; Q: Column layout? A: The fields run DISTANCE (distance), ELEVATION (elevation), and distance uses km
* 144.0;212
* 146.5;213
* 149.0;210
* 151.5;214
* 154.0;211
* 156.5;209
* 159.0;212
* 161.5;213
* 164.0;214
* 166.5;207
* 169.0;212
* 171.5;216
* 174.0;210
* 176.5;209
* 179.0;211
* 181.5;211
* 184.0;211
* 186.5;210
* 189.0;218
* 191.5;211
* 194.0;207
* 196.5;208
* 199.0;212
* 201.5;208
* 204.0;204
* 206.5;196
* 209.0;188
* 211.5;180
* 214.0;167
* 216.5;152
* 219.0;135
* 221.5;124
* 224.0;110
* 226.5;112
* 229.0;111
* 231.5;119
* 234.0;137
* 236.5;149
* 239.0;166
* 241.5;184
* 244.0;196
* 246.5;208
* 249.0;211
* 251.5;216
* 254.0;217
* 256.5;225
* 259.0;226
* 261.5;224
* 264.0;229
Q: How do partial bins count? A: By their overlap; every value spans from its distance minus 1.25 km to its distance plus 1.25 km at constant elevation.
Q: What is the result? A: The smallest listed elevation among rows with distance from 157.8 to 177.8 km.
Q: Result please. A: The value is 207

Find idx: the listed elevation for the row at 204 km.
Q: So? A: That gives 204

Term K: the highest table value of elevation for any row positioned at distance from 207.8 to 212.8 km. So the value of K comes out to 188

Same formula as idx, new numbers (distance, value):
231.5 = 119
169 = 212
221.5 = 124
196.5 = 208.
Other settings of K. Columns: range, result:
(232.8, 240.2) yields 166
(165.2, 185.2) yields 216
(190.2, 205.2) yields 212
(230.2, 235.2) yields 137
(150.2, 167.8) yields 214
